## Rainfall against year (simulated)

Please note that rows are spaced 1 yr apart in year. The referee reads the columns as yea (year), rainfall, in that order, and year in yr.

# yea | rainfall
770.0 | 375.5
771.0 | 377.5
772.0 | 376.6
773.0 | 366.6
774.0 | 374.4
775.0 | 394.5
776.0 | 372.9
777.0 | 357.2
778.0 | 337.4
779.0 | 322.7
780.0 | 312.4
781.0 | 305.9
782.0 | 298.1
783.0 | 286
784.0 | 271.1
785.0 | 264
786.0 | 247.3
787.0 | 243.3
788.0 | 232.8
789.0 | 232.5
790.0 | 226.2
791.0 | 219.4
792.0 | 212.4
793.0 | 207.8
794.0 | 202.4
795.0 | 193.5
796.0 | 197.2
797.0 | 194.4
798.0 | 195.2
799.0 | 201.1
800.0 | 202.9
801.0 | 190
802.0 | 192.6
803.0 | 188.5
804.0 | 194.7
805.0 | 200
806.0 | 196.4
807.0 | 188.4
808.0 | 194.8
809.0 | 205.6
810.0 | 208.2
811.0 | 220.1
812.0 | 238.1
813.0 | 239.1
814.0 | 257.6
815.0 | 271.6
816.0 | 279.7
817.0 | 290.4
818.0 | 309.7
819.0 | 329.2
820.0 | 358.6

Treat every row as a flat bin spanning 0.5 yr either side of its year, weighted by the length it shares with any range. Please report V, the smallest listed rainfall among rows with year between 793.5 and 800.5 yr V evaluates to 193.5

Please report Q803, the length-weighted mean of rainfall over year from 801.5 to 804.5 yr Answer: 192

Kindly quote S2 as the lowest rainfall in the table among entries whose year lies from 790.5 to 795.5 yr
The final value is 193.5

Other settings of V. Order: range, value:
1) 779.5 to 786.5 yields 247.3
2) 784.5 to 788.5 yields 232.8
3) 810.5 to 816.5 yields 220.1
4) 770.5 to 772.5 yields 376.6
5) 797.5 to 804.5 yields 188.5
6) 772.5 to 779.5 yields 322.7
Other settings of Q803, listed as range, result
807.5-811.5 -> 207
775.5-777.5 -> 365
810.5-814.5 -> 239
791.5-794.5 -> 208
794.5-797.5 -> 195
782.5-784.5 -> 279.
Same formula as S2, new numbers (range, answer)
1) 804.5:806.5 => 196.4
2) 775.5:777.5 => 357.2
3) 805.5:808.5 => 188.4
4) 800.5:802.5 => 190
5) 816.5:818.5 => 290.4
